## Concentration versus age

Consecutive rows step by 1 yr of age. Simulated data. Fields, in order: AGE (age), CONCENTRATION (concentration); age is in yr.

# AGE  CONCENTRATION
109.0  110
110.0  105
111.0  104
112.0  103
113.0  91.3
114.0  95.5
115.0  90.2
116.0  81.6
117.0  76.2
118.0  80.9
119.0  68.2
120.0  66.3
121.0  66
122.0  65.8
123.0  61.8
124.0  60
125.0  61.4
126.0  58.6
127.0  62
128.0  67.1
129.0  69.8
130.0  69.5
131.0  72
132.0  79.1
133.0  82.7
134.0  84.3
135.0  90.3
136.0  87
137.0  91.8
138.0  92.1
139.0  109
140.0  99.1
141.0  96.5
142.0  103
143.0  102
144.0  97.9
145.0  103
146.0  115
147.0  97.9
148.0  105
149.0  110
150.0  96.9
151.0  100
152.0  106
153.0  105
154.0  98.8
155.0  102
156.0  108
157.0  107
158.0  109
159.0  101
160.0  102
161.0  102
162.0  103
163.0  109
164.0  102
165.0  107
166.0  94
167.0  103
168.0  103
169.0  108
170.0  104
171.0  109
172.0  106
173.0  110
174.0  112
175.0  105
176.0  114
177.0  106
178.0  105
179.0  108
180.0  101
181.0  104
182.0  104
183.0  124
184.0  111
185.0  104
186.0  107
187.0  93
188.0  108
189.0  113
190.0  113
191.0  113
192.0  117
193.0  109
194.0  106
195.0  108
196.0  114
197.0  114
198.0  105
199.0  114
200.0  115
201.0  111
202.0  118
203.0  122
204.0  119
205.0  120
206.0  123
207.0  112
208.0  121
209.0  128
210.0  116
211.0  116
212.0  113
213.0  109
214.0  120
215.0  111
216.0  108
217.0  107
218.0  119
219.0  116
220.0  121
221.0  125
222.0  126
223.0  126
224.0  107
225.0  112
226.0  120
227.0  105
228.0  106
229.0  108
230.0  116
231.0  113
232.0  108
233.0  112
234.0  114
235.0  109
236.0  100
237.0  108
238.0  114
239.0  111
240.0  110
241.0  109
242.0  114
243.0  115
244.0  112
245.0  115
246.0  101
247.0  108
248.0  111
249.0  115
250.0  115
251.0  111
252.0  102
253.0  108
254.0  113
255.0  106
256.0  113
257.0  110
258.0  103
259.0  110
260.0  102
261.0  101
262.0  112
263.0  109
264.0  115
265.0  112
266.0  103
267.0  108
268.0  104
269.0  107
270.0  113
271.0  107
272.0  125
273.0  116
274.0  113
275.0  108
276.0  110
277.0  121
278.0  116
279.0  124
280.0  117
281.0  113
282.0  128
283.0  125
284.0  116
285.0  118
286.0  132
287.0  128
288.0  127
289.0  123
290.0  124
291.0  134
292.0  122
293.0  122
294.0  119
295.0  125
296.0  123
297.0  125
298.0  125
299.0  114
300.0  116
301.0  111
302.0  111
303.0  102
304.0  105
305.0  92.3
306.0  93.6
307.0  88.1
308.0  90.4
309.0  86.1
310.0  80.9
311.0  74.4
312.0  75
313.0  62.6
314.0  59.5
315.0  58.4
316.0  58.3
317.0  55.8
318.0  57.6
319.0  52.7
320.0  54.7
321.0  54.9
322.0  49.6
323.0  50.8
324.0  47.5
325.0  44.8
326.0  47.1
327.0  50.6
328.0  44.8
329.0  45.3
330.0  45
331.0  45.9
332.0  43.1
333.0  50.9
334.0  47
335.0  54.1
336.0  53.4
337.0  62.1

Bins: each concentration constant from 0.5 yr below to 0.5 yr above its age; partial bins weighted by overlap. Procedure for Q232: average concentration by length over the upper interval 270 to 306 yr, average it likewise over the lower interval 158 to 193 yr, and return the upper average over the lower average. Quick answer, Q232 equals 1.10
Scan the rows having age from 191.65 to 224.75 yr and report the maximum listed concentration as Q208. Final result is 128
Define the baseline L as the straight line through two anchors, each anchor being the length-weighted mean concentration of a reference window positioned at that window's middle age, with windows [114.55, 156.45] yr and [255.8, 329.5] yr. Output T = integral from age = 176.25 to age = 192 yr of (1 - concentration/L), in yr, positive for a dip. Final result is -3.1 yr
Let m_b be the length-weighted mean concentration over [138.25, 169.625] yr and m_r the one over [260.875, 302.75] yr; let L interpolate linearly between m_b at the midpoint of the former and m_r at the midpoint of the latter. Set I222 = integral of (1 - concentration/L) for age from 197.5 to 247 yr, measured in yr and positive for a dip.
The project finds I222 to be -1.40 yr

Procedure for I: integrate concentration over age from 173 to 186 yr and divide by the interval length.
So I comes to 108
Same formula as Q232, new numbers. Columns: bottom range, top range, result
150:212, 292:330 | 0.74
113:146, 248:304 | 1.41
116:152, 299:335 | 0.80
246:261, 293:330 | 0.73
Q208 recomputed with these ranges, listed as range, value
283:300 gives 134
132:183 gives 124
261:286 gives 132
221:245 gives 126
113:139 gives 109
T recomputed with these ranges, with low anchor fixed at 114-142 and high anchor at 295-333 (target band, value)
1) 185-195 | -4.10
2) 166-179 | -4.94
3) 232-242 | -4.45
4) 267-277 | -4.84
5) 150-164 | -4.72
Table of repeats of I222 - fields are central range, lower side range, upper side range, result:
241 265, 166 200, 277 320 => -1.08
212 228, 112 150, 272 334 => -4.93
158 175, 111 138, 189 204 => -1.18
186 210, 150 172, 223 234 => -1.23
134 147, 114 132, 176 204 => -2.82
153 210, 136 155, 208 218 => -0.31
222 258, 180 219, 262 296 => 1.37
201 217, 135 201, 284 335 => -2.79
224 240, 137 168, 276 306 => 0.23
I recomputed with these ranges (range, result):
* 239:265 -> 110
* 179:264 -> 112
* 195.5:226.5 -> 116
